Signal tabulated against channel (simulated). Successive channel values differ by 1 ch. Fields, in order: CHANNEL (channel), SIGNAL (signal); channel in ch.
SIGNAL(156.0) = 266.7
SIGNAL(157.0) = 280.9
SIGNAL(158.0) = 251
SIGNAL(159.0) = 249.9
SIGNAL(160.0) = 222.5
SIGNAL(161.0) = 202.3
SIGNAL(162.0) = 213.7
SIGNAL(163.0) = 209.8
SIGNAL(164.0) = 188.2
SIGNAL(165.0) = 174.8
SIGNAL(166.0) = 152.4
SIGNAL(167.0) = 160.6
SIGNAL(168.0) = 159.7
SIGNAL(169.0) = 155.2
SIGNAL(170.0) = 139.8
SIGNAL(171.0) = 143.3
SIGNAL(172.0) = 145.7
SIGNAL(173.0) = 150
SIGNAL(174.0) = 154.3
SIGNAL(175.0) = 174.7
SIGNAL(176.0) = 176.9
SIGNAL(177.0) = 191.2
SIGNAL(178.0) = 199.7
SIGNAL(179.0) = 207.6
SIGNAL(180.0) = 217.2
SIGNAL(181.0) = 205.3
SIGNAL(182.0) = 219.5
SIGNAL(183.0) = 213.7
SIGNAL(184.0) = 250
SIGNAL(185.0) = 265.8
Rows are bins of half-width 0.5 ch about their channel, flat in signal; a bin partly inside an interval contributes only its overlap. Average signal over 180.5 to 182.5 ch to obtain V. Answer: 212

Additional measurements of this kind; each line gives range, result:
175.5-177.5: 184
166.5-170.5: 154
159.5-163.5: 212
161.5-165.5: 197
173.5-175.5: 164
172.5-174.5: 152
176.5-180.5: 204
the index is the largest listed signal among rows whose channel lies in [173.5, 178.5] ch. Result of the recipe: 199.7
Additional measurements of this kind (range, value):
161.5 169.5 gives 213.7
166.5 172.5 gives 160.6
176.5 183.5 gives 219.5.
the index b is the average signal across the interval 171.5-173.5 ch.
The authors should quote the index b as 148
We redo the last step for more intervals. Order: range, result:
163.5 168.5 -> 167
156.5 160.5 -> 251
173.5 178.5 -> 179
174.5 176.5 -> 176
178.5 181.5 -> 210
